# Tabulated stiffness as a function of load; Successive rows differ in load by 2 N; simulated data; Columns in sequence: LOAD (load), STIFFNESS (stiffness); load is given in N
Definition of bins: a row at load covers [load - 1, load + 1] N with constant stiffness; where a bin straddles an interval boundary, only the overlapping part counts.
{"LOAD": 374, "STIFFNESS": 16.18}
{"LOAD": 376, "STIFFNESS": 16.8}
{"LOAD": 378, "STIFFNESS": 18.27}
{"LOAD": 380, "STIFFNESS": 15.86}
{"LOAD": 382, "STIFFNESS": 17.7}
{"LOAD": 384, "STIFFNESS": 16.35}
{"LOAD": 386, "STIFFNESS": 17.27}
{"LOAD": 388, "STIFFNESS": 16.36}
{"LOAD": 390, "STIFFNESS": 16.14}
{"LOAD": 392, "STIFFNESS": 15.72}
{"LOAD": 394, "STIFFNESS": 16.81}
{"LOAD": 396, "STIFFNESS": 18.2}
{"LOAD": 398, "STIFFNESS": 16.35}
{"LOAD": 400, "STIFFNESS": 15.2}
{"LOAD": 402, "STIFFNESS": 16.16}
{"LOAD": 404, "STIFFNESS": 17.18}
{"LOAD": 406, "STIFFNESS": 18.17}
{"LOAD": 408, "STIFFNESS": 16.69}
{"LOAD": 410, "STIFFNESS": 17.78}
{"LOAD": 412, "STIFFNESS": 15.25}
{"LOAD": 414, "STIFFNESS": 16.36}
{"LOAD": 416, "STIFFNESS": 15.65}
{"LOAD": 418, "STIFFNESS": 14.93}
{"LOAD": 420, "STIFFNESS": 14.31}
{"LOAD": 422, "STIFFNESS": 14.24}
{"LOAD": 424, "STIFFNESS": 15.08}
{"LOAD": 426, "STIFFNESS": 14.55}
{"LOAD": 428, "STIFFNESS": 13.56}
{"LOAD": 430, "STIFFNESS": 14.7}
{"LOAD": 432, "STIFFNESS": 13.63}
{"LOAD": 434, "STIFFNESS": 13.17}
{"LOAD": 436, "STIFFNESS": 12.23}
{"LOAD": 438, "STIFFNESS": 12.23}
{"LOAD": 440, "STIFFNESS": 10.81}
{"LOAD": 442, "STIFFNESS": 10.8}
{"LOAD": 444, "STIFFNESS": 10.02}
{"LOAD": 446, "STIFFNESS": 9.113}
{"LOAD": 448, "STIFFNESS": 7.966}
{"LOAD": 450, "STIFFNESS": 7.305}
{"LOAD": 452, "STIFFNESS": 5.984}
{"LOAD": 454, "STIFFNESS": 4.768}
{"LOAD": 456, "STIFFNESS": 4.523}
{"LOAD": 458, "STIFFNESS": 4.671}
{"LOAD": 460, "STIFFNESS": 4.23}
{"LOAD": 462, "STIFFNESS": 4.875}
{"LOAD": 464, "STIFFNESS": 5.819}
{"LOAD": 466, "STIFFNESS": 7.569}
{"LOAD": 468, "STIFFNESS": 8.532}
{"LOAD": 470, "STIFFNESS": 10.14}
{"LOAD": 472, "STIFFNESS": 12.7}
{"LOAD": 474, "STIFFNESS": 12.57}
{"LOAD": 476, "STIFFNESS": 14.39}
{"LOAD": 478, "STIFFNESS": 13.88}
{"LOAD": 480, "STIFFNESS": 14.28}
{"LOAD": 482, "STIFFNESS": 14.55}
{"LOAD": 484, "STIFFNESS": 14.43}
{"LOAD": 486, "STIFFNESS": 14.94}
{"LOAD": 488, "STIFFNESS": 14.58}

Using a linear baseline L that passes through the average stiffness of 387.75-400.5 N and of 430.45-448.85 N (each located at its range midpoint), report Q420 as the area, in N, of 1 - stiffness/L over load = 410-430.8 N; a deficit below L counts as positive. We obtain -2.4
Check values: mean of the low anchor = 16.4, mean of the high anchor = 11.2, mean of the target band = 15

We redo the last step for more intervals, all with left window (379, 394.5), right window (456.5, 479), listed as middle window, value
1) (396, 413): -2.12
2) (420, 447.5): -0.95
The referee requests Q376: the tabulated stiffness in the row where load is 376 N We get 16.8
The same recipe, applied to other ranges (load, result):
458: 4.671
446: 9.113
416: 15.65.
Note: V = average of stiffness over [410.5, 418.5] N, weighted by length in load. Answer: 15.7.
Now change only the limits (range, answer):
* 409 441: 14.3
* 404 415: 16.9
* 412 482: 11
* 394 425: 16.1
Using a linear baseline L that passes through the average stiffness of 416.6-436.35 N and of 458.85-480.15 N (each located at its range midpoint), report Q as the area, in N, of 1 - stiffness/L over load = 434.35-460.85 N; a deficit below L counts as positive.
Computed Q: 8.68 N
